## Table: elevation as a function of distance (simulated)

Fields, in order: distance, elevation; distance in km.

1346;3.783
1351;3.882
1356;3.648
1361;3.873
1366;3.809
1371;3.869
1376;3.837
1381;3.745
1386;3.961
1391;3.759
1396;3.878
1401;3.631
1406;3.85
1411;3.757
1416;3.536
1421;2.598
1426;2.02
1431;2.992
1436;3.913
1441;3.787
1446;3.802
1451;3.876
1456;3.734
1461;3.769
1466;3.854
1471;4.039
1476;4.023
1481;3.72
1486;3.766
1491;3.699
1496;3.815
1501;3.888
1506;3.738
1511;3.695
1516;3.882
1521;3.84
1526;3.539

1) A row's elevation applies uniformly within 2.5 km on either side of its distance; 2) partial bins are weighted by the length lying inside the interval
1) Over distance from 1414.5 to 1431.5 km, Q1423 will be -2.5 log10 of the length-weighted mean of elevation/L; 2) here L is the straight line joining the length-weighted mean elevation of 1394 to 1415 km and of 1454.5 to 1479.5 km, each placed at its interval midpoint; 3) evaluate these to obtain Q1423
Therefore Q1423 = 0.36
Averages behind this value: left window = 3.76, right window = 3.88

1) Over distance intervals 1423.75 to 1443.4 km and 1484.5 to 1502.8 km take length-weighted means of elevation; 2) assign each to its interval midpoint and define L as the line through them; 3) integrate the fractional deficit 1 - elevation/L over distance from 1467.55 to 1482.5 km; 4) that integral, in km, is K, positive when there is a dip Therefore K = -1.4 km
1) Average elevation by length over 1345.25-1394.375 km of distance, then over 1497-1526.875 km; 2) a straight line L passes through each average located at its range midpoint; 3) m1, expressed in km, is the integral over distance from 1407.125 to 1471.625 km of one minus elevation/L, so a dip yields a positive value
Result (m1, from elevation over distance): 5.0 km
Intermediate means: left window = 3.82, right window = 3.78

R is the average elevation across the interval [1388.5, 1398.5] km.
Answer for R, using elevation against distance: 3.82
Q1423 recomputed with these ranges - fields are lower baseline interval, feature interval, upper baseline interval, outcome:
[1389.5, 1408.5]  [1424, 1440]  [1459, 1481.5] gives 0.24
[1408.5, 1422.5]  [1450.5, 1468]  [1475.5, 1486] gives -0.04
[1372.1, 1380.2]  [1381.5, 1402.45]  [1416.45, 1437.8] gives -0.08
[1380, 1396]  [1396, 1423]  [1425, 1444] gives 0.02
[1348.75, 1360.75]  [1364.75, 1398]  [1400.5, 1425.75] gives -0.08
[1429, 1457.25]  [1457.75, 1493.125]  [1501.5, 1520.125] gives -0.03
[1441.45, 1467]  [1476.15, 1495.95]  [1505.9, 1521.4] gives 0.01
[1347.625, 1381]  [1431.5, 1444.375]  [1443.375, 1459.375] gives 0.03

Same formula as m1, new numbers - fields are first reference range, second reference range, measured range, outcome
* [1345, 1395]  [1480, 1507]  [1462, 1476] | -0.6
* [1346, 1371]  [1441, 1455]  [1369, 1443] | 5.3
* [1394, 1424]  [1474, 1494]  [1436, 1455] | -0.9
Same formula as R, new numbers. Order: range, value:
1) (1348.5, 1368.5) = 3.8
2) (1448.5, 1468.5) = 3.81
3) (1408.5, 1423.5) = 3.3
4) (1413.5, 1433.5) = 2.79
